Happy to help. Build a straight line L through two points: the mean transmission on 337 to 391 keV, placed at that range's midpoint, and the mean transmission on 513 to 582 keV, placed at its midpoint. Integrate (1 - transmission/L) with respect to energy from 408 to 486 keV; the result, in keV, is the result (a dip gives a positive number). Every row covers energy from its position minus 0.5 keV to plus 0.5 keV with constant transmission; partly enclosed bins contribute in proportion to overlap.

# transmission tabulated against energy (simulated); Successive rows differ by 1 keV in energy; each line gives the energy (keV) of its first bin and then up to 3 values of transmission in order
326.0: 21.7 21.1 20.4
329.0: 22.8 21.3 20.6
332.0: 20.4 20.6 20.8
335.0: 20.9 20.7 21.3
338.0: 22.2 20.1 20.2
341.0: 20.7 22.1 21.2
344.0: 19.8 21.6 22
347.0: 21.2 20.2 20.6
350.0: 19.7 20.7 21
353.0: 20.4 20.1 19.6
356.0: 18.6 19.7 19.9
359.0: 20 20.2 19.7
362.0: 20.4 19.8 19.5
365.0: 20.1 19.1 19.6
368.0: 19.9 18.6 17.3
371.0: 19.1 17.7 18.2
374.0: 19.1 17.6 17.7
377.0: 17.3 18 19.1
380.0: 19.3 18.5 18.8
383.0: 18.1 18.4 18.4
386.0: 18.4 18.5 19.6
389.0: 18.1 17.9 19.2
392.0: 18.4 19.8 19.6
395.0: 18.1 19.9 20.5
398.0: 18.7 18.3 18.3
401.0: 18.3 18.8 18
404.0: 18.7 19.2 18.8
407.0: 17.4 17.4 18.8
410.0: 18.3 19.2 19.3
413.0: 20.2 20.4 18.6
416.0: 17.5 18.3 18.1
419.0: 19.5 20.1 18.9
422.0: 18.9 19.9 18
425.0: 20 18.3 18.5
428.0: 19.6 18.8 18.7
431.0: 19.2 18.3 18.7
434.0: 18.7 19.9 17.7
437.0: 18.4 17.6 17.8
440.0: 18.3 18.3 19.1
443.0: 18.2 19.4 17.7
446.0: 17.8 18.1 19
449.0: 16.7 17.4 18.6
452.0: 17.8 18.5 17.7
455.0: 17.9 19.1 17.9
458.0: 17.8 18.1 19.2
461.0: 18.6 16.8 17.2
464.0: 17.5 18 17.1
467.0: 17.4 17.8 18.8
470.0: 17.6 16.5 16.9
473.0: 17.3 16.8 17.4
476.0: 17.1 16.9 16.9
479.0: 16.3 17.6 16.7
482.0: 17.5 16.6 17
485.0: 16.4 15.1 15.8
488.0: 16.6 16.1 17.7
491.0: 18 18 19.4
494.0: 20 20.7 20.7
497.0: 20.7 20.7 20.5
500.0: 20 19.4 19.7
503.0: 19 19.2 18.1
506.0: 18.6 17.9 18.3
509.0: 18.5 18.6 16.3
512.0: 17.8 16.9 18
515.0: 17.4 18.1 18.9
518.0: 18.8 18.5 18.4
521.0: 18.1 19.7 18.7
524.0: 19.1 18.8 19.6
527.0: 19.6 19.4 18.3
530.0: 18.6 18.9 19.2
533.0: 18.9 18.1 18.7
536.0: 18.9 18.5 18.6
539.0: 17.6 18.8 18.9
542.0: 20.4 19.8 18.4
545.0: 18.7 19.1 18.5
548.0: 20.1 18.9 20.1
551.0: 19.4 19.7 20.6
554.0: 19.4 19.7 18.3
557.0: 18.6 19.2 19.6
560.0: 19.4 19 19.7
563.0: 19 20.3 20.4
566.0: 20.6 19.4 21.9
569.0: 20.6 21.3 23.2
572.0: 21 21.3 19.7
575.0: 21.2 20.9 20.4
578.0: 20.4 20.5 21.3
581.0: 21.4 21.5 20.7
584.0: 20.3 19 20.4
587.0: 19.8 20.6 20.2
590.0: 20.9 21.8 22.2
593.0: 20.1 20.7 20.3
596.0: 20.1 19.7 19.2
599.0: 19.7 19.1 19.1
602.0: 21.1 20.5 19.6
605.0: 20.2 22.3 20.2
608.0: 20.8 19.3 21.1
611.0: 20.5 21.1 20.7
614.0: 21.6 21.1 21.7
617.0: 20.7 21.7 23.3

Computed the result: 5.5 keV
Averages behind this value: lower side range 19.5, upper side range 19.5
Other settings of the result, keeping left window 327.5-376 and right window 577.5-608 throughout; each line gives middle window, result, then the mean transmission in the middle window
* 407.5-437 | 1.9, 18.9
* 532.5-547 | 1.1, 18.8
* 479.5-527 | 4.6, 18.4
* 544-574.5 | 0.8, 19.9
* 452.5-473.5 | 2.6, 17.8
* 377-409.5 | 2.5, 18.6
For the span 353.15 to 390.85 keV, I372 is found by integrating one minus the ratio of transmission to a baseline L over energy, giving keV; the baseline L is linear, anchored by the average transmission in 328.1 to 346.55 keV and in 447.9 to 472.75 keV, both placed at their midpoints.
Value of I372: 2.27 keV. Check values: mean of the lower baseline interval 21.1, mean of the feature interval 18.9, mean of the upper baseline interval 17.8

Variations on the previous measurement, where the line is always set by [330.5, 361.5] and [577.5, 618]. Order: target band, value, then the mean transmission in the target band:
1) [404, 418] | 1.3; 18.7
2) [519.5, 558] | 2.8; 19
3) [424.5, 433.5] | 0.7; 18.9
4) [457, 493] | 5.7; 17.3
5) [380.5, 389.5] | 0.9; 18.5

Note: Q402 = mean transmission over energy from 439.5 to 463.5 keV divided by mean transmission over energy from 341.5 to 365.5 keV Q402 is 0.89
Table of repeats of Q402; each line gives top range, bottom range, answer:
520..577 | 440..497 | 1.10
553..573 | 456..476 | 1.14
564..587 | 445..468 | 1.16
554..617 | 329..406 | 1.04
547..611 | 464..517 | 1.13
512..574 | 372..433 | 1.03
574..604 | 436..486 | 1.16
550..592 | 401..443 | 1.09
